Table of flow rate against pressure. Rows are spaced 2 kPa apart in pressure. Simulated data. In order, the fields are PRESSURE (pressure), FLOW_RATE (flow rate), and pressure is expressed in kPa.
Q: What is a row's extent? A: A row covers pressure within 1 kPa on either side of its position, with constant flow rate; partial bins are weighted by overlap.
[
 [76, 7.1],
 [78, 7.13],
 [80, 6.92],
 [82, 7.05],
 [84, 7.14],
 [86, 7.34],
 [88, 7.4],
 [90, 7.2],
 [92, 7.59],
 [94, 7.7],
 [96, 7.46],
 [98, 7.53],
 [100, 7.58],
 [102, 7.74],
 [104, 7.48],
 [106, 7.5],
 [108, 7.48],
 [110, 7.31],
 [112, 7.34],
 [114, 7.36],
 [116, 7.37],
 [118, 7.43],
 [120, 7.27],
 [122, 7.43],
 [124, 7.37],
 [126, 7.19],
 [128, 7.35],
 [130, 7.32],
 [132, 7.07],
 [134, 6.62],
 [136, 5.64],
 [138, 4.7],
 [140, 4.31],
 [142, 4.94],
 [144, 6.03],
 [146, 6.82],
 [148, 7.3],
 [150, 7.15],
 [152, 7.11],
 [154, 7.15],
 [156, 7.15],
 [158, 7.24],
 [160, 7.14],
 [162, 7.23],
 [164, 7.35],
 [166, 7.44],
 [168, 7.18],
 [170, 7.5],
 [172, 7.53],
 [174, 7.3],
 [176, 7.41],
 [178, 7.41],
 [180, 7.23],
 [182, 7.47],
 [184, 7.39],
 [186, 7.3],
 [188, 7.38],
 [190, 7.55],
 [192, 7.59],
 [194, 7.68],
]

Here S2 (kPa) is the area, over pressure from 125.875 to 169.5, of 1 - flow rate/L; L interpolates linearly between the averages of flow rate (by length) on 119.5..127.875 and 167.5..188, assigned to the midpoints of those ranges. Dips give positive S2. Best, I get 3.8 kPa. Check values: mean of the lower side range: 7.32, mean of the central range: 6.7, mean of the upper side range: 7.38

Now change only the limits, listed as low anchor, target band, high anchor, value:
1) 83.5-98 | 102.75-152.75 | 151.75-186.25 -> 3.6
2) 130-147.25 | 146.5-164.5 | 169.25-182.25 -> -1.7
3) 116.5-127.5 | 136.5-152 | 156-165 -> 2.8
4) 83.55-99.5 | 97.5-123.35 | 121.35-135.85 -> -0.7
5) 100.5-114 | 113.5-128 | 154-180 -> 0.2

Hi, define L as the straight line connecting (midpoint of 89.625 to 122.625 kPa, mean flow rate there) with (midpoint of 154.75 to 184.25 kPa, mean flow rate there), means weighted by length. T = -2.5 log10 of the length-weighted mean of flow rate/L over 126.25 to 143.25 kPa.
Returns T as 0.220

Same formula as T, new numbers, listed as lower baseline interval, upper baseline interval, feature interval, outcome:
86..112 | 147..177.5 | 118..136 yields 0.040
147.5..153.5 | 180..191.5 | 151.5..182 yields -0.003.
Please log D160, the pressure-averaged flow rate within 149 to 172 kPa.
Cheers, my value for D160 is 7.25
